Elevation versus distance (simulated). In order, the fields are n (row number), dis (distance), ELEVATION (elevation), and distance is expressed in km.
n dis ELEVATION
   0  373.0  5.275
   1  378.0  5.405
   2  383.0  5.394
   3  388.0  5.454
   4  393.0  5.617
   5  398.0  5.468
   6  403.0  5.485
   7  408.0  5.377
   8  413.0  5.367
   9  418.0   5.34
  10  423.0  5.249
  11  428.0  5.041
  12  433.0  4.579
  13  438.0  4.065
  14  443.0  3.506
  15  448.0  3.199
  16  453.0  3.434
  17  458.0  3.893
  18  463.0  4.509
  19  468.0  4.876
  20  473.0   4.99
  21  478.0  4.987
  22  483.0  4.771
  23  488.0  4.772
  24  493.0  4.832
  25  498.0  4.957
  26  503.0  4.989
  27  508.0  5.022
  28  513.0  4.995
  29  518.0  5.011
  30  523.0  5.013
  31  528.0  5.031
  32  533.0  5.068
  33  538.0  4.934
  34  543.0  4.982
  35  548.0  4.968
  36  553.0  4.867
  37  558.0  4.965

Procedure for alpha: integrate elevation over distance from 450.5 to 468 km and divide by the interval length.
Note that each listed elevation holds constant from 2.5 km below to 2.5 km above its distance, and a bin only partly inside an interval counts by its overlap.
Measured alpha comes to 4.08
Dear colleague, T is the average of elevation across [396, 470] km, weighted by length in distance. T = 4.62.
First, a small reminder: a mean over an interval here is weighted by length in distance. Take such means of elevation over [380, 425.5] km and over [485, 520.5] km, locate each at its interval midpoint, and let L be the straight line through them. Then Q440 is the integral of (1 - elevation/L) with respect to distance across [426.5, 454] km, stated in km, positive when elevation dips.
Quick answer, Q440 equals 6.72 km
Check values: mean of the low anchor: 5.42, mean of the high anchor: 4.94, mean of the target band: 3.96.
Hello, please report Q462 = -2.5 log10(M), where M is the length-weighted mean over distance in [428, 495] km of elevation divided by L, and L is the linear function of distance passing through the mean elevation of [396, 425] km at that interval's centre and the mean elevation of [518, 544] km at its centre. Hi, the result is 0.19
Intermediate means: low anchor 5.38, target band 4.36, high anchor 5.01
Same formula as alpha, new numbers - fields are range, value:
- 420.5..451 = 4.26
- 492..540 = 4.99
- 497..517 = 4.99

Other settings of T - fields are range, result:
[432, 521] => 4.52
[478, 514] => 4.91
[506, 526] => 5.01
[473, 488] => 4.88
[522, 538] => 5.02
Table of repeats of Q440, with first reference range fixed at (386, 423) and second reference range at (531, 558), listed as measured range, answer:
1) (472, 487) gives 0.8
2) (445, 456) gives 4.0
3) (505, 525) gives 0.2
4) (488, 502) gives 0.7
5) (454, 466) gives 2.5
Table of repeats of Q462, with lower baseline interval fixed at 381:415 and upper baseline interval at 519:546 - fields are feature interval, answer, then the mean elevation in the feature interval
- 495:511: 0.026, 4.98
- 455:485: 0.124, 4.65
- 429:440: 0.201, 4.43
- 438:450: 0.449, 3.51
